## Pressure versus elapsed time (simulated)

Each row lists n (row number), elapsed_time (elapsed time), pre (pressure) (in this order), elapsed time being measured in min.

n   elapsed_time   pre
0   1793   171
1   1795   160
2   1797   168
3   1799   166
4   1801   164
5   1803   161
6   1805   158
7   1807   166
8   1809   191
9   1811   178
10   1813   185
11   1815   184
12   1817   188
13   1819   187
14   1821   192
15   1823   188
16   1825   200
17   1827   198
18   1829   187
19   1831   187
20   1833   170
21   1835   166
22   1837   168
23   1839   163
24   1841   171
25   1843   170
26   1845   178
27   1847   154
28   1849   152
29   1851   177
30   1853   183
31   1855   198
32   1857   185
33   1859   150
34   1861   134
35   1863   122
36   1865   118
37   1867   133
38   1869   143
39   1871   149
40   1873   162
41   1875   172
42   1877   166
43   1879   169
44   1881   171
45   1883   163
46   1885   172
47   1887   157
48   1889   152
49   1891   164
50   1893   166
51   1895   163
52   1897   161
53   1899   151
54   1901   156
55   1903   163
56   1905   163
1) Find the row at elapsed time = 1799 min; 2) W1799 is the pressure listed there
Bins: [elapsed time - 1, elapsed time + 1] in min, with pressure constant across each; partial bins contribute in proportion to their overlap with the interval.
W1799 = 166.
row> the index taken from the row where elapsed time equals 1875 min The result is 172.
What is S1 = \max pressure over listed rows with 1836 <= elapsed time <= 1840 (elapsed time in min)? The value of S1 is 168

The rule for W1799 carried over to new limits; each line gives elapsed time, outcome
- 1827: 198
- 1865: 118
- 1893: 166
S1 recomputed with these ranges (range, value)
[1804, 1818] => 191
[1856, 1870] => 185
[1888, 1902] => 166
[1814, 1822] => 192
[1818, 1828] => 200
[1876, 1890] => 172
